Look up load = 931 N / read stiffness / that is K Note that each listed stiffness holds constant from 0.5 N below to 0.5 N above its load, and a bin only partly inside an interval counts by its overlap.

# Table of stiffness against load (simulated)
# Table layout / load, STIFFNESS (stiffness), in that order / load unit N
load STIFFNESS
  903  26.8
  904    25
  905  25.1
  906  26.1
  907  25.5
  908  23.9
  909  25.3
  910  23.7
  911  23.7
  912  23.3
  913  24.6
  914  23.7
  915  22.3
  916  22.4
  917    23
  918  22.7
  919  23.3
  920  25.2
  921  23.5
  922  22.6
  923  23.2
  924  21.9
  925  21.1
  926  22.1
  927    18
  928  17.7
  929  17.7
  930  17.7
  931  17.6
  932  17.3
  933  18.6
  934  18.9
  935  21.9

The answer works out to 17.6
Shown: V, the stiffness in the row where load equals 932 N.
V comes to 17.3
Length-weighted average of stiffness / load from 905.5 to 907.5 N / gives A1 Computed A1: 25.8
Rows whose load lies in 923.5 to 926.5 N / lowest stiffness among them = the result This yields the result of 21.1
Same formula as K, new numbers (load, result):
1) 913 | 24.6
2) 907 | 25.5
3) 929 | 17.7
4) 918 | 22.7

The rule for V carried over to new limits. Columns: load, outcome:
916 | 22.4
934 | 18.9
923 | 23.2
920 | 25.2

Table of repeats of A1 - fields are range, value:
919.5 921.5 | 24.4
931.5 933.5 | 18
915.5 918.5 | 22.7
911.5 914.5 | 23.9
